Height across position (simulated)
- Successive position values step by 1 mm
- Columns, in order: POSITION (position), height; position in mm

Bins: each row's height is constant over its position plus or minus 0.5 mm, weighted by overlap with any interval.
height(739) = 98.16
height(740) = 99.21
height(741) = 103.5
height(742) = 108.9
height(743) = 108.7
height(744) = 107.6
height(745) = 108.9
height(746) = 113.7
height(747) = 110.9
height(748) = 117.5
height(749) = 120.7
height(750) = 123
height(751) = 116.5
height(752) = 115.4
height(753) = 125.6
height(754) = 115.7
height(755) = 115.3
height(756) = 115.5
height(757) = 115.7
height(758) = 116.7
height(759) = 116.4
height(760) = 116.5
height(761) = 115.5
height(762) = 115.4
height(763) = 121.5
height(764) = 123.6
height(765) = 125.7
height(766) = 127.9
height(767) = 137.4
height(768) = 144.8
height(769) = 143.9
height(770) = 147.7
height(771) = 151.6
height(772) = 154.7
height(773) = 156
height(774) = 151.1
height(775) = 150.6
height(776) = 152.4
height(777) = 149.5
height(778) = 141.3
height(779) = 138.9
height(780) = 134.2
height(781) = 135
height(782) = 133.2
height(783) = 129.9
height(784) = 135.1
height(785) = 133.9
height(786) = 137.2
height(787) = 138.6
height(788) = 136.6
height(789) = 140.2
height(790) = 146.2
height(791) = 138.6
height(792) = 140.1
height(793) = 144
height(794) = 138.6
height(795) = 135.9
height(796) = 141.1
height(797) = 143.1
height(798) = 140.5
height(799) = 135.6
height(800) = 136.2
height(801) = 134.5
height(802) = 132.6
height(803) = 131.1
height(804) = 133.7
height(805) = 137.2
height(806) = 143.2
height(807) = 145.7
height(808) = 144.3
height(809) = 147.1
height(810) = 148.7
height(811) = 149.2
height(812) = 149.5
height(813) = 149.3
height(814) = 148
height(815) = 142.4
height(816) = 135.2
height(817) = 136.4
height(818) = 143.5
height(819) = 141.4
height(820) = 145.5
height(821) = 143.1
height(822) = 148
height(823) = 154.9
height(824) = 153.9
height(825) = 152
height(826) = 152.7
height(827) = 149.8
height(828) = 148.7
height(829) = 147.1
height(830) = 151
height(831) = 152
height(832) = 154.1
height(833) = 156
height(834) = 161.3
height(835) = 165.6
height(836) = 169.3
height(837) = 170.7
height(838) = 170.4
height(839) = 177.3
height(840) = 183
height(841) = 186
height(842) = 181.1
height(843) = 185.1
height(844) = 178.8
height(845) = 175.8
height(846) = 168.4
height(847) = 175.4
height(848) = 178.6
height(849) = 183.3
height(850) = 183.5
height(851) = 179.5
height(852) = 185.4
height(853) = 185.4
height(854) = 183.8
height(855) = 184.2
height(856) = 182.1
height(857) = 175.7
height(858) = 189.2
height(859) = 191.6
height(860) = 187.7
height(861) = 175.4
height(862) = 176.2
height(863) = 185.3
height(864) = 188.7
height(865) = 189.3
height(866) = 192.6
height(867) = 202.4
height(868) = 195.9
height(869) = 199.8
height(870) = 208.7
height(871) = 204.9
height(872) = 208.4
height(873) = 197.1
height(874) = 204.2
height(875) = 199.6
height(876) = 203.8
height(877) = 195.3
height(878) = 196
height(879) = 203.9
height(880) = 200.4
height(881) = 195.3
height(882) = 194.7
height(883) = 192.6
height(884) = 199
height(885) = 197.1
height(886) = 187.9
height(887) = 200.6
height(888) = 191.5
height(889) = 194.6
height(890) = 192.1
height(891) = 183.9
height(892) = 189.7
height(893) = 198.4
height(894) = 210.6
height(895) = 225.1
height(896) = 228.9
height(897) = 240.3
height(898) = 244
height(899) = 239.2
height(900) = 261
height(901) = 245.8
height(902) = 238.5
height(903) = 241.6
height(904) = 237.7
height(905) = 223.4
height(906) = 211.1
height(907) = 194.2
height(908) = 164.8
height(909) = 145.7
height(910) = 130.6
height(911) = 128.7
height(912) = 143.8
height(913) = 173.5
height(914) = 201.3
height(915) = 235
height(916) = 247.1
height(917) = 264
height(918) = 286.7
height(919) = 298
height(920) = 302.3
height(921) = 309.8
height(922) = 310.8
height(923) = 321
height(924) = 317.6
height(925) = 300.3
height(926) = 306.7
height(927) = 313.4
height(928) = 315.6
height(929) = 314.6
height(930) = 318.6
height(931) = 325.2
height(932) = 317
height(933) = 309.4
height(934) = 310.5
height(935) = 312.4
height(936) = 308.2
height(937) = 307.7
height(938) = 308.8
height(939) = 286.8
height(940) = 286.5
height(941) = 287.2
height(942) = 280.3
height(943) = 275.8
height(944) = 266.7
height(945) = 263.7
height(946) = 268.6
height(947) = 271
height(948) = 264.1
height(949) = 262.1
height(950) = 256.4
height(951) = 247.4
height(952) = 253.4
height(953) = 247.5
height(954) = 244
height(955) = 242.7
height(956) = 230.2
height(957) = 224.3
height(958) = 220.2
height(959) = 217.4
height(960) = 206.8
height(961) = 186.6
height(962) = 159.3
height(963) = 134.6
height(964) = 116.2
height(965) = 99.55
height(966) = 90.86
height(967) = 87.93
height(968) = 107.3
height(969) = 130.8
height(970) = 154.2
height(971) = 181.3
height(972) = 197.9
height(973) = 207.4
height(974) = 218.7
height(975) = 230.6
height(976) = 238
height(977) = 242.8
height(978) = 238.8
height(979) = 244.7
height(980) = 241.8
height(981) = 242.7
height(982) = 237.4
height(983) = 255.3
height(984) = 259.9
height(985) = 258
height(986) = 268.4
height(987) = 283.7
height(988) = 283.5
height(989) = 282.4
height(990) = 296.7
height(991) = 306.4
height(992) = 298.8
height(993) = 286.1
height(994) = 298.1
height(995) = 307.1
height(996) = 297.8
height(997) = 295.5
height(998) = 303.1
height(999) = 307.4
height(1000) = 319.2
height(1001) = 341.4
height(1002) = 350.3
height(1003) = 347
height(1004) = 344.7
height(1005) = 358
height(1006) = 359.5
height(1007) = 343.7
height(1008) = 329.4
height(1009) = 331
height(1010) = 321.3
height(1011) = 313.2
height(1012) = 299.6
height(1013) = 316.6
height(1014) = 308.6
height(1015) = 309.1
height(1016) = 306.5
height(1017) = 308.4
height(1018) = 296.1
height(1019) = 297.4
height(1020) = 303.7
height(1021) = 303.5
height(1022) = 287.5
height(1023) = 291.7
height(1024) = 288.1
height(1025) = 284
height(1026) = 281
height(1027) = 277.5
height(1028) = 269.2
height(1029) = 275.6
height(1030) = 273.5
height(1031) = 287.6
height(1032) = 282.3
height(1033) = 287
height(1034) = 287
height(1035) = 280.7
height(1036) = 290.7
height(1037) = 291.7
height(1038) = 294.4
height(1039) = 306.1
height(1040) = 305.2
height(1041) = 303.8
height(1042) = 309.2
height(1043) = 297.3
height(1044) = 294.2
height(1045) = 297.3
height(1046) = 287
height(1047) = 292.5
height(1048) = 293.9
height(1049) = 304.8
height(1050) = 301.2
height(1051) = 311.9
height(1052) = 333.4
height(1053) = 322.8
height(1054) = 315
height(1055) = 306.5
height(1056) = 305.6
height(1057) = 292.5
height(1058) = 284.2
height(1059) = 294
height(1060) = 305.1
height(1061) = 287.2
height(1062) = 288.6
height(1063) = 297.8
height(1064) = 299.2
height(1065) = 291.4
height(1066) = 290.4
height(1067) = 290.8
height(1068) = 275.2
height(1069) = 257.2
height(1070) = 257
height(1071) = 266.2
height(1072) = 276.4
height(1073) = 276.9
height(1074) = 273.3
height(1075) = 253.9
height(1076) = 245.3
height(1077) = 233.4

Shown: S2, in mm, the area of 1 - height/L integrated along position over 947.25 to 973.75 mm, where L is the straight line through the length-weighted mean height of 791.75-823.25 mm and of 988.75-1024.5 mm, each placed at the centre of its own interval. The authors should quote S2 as 7.7 mm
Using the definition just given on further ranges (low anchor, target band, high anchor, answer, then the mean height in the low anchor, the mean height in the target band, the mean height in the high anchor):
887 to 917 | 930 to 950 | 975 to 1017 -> -3.9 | 206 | 290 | 296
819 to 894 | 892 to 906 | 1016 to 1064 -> -1.6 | 181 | 231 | 295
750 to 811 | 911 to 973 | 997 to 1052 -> 0.0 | 135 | 245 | 305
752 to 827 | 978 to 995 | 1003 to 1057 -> 0.1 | 138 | 272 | 303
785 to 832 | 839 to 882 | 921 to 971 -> -1.4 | 143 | 189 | 249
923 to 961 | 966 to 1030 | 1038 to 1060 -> 3.4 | 277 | 276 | 303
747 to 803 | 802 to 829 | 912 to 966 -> 3.2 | 133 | 145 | 260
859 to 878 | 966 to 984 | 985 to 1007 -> 5.6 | 195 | 202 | 311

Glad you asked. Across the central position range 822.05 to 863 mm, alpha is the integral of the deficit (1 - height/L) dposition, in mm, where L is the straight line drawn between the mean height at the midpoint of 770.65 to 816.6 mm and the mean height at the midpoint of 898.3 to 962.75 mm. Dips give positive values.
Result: 2.5 mm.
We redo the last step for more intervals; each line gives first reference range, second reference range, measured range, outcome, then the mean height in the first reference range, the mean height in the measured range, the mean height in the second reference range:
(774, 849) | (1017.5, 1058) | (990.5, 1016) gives -4.34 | 150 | 319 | 295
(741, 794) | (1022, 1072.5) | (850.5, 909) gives -1.90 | 130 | 201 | 292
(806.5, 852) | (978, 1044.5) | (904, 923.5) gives -0.19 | 159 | 226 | 297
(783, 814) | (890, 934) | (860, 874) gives 0.71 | 140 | 194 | 247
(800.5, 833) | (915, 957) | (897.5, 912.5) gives 2.70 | 145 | 203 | 285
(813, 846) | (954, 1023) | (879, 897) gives -0.45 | 158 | 200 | 259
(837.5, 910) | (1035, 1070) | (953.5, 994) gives 5.77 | 196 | 217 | 297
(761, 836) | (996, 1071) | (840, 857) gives -0.43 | 143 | 181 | 302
